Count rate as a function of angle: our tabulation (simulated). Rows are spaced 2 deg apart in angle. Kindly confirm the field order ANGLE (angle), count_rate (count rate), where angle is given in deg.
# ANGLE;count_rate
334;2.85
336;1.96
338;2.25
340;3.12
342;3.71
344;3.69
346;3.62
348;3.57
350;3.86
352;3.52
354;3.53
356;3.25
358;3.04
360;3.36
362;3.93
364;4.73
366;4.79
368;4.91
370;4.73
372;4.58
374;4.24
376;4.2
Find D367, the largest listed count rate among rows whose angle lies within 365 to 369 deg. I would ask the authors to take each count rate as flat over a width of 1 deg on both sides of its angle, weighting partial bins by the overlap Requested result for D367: 4.91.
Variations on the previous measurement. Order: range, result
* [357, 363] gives 3.93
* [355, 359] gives 3.25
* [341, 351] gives 3.86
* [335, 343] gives 3.71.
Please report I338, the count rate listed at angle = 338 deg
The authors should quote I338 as 2.25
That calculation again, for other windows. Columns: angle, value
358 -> 3.04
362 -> 3.93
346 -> 3.62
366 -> 4.79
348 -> 3.57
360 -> 3.36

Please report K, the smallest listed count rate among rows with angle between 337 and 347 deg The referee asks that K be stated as 2.25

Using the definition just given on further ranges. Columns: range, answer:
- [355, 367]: 3.04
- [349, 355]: 3.52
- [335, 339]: 1.96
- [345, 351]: 3.57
